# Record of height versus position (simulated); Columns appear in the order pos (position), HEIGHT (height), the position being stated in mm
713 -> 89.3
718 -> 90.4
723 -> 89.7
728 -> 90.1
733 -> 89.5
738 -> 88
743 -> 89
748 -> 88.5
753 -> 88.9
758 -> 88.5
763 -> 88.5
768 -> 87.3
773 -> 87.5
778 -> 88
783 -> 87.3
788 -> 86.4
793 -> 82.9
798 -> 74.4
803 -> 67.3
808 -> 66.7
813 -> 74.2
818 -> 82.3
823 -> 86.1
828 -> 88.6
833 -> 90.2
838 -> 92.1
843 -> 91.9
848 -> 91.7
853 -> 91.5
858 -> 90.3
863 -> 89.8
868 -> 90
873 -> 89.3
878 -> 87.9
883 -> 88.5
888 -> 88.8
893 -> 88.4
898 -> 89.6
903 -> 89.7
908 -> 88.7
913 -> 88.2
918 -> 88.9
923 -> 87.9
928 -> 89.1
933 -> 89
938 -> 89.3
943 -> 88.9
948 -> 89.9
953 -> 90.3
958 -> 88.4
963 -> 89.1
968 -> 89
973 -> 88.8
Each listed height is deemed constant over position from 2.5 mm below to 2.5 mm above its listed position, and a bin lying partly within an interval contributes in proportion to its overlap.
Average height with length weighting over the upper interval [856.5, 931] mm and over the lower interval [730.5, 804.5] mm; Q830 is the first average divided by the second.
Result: 1.04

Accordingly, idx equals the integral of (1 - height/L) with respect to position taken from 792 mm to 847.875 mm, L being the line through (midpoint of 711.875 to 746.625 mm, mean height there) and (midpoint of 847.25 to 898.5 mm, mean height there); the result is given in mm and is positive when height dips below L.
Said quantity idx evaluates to 4.73 mm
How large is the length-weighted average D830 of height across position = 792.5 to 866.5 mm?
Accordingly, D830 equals 84.1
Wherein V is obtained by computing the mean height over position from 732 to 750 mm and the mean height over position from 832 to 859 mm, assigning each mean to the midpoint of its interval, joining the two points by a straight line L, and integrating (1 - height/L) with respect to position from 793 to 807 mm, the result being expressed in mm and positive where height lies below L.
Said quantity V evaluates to 2.74 mm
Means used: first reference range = 88.7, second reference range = 91.4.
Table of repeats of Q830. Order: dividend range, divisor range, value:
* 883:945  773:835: 1.09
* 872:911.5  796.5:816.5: 1.25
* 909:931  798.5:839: 1.10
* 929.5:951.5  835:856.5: 0.97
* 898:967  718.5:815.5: 1.05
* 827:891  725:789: 1.02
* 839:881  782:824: 1.16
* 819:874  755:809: 1.09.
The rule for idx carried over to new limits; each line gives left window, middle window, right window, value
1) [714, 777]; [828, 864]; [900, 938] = -0.9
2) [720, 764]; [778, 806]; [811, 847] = 2.4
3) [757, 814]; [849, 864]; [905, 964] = -1.0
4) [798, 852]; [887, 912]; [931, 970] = -0.7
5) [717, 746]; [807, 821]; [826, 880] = 2.2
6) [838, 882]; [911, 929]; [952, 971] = 0.2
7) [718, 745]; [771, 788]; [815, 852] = 0.3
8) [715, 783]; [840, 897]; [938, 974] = -0.5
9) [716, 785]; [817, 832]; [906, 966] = 0.4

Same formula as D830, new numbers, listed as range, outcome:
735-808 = 84.6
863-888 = 89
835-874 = 90.9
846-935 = 89.3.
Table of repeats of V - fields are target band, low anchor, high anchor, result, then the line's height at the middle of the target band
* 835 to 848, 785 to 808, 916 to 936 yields -1.8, 80.9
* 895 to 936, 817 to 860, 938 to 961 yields 0.3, 89.4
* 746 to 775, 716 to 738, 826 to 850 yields 0.6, 90.1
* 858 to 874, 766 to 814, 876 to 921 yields -0.7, 86.2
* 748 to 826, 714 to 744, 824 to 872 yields 6.3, 90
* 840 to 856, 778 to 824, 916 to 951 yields -1.8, 82.5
